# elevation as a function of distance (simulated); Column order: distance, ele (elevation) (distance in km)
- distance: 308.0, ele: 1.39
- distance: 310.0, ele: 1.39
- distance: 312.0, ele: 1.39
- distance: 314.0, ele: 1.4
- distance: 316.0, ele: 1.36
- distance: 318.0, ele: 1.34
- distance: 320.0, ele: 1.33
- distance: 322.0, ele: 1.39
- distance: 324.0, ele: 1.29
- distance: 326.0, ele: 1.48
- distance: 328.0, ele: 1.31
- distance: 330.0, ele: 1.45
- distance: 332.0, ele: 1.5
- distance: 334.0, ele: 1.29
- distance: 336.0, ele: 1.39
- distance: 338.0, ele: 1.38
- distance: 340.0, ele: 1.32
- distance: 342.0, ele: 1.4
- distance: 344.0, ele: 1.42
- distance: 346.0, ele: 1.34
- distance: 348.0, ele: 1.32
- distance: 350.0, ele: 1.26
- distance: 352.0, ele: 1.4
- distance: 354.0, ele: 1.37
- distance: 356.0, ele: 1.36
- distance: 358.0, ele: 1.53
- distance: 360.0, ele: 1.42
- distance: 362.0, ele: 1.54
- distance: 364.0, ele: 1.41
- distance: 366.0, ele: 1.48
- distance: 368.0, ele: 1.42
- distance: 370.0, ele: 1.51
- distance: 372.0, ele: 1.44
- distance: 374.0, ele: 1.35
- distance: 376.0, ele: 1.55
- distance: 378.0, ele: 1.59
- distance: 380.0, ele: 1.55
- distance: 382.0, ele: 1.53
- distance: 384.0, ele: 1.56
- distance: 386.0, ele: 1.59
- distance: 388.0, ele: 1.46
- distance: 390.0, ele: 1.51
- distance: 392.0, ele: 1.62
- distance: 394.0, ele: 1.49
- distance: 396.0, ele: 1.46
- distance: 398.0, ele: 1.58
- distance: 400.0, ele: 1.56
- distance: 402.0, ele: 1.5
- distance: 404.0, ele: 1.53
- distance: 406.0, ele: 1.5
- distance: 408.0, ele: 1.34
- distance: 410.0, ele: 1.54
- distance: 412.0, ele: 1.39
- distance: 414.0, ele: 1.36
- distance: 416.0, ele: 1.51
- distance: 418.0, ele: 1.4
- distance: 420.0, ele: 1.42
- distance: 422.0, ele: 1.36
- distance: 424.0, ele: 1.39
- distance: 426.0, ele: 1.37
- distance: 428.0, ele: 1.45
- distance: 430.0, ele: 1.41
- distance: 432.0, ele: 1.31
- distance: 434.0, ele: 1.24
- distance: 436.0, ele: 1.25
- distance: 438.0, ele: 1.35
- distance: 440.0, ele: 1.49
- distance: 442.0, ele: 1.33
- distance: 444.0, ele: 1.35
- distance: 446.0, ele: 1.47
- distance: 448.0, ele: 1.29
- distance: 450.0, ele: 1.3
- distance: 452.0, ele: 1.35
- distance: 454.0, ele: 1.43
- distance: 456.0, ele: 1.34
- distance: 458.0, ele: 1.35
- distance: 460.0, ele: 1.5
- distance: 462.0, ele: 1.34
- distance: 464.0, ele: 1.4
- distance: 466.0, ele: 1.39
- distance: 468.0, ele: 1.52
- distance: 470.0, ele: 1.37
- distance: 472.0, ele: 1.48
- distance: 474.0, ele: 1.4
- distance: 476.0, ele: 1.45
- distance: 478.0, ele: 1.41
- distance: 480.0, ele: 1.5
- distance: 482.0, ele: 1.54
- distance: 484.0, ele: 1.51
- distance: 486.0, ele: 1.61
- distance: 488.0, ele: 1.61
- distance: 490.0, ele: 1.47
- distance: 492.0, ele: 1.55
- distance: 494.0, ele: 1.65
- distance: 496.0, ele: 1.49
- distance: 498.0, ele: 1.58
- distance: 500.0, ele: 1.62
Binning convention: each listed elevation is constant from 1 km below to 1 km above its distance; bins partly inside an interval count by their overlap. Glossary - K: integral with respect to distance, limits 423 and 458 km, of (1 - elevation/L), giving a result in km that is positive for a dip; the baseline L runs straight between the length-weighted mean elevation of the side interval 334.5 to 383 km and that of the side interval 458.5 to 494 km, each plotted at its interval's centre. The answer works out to 2.44 km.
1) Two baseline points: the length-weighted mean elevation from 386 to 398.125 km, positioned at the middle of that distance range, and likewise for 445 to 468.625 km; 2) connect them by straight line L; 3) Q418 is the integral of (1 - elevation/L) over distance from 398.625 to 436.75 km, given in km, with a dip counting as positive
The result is 1.4 km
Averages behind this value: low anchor 1.52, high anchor 1.39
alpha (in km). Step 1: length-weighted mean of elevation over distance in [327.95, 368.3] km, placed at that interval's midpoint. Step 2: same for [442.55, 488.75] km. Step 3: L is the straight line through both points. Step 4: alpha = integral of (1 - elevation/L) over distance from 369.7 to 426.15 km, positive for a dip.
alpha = -2.9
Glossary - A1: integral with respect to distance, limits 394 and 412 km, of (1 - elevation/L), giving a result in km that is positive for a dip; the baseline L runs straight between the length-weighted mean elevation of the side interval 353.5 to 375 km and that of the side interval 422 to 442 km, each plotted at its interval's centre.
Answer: -1.3 km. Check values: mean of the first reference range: 1.44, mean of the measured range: 1.49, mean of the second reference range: 1.36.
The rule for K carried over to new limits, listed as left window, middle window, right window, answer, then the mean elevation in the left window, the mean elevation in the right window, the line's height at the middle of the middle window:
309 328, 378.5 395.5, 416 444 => -2.1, 1.37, 1.37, 1.37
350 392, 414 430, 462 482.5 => 0.5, 1.48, 1.44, 1.46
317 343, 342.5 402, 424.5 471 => -4.1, 1.37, 1.37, 1.37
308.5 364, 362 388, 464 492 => -1.6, 1.38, 1.48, 1.41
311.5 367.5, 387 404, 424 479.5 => -1.7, 1.39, 1.38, 1.39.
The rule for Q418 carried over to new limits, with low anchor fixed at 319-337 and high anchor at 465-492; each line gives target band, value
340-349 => 0.2 km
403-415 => -0.1 km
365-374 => -0.3 km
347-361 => 0.2 km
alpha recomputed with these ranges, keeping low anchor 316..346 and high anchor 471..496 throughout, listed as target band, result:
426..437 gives 1.0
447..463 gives 1.4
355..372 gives -0.6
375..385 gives -1.0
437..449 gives 0.8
